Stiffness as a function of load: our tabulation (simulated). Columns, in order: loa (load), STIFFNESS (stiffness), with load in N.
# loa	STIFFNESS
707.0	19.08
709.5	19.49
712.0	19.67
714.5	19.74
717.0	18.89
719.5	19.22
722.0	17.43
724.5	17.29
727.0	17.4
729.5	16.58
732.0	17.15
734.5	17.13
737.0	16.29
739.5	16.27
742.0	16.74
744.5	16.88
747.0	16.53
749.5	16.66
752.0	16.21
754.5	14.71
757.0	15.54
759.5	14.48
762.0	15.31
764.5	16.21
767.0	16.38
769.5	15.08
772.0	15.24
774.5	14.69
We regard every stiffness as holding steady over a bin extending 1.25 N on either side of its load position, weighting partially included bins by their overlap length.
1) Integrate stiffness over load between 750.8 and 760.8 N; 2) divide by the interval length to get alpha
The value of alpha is 15.2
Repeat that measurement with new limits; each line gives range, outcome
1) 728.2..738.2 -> 16.8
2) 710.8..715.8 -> 19.7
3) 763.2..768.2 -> 16.3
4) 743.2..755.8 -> 16.2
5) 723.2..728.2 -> 17.3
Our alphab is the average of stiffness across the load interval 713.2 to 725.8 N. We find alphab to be 18.5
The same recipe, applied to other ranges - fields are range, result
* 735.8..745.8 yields 16.5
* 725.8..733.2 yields 17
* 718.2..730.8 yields 17.6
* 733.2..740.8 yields 16.6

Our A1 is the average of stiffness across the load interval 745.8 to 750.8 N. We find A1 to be 16.6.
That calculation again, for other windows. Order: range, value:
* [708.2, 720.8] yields 19.4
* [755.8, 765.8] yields 15.4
